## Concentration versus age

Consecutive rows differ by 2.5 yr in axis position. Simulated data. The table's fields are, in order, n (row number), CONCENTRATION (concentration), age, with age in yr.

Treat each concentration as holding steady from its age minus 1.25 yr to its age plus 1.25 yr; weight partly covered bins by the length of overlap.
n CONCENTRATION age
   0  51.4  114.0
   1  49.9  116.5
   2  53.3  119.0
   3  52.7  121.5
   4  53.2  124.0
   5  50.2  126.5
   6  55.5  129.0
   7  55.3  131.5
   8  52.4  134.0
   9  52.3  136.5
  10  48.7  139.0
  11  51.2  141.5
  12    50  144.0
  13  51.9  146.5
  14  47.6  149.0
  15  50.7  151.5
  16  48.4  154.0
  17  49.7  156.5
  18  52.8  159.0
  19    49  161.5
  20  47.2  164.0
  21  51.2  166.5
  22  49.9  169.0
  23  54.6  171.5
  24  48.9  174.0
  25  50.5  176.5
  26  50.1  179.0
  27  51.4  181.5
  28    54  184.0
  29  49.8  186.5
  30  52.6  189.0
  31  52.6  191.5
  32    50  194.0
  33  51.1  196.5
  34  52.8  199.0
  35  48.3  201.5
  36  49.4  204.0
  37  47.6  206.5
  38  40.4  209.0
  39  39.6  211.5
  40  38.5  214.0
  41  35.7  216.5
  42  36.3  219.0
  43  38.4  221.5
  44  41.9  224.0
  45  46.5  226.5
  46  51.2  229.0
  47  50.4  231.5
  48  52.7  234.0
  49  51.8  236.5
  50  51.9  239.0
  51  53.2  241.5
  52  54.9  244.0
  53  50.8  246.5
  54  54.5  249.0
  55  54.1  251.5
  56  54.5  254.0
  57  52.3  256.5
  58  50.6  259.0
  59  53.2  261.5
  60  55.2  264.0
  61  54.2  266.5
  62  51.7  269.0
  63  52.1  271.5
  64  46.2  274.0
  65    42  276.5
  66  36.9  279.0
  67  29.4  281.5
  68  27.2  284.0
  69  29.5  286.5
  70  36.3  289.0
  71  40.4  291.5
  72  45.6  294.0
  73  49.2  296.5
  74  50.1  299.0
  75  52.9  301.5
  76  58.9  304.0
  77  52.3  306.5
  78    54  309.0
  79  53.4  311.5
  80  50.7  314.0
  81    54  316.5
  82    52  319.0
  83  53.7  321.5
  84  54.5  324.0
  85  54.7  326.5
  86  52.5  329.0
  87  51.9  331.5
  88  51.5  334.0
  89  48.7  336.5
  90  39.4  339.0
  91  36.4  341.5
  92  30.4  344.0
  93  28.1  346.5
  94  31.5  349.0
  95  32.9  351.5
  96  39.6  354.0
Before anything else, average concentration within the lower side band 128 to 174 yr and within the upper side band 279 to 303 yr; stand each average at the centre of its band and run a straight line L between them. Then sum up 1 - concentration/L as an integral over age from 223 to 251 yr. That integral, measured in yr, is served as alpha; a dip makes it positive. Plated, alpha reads -4.3 yr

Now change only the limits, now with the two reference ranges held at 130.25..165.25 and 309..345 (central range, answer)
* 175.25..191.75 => -0.4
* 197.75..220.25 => 3.1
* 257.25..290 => 3.9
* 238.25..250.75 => -0.8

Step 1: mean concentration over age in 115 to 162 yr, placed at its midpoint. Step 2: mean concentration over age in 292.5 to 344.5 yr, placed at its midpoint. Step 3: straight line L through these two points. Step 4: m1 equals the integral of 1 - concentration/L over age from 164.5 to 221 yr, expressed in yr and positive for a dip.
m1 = 3.5 yr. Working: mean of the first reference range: 51.3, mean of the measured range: 47.8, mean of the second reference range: 50.1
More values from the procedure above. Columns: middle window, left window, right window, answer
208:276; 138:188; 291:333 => 3.6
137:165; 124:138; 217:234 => 0.8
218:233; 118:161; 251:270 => 2.4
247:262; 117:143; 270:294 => -4.5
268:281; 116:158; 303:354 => 0.9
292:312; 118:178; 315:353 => -2.5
